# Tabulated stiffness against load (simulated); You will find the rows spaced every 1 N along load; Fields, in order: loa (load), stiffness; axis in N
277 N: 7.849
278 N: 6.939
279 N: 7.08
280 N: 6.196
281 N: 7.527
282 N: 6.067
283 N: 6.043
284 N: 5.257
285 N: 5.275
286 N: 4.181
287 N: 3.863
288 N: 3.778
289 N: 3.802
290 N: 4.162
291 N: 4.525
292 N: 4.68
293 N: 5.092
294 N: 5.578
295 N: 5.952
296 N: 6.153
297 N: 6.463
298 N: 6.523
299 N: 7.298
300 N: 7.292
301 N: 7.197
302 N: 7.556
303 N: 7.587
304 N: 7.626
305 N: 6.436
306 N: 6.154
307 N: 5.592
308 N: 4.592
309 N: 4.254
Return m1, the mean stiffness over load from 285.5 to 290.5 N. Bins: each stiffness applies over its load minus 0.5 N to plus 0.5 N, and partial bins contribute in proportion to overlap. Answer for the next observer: 3.96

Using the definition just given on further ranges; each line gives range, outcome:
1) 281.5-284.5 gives 5.79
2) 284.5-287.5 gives 4.44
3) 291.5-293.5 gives 4.89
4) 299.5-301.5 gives 7.24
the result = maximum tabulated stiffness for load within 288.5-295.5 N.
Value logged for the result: 5.952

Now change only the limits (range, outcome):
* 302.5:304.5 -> 7.626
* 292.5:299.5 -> 7.298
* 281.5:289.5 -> 6.067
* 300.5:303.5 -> 7.587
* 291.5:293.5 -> 5.092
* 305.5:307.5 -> 6.154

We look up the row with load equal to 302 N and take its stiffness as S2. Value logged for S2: 7.556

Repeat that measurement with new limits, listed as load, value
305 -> 6.436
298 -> 6.523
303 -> 7.587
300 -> 7.292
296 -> 6.153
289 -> 3.802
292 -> 4.68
